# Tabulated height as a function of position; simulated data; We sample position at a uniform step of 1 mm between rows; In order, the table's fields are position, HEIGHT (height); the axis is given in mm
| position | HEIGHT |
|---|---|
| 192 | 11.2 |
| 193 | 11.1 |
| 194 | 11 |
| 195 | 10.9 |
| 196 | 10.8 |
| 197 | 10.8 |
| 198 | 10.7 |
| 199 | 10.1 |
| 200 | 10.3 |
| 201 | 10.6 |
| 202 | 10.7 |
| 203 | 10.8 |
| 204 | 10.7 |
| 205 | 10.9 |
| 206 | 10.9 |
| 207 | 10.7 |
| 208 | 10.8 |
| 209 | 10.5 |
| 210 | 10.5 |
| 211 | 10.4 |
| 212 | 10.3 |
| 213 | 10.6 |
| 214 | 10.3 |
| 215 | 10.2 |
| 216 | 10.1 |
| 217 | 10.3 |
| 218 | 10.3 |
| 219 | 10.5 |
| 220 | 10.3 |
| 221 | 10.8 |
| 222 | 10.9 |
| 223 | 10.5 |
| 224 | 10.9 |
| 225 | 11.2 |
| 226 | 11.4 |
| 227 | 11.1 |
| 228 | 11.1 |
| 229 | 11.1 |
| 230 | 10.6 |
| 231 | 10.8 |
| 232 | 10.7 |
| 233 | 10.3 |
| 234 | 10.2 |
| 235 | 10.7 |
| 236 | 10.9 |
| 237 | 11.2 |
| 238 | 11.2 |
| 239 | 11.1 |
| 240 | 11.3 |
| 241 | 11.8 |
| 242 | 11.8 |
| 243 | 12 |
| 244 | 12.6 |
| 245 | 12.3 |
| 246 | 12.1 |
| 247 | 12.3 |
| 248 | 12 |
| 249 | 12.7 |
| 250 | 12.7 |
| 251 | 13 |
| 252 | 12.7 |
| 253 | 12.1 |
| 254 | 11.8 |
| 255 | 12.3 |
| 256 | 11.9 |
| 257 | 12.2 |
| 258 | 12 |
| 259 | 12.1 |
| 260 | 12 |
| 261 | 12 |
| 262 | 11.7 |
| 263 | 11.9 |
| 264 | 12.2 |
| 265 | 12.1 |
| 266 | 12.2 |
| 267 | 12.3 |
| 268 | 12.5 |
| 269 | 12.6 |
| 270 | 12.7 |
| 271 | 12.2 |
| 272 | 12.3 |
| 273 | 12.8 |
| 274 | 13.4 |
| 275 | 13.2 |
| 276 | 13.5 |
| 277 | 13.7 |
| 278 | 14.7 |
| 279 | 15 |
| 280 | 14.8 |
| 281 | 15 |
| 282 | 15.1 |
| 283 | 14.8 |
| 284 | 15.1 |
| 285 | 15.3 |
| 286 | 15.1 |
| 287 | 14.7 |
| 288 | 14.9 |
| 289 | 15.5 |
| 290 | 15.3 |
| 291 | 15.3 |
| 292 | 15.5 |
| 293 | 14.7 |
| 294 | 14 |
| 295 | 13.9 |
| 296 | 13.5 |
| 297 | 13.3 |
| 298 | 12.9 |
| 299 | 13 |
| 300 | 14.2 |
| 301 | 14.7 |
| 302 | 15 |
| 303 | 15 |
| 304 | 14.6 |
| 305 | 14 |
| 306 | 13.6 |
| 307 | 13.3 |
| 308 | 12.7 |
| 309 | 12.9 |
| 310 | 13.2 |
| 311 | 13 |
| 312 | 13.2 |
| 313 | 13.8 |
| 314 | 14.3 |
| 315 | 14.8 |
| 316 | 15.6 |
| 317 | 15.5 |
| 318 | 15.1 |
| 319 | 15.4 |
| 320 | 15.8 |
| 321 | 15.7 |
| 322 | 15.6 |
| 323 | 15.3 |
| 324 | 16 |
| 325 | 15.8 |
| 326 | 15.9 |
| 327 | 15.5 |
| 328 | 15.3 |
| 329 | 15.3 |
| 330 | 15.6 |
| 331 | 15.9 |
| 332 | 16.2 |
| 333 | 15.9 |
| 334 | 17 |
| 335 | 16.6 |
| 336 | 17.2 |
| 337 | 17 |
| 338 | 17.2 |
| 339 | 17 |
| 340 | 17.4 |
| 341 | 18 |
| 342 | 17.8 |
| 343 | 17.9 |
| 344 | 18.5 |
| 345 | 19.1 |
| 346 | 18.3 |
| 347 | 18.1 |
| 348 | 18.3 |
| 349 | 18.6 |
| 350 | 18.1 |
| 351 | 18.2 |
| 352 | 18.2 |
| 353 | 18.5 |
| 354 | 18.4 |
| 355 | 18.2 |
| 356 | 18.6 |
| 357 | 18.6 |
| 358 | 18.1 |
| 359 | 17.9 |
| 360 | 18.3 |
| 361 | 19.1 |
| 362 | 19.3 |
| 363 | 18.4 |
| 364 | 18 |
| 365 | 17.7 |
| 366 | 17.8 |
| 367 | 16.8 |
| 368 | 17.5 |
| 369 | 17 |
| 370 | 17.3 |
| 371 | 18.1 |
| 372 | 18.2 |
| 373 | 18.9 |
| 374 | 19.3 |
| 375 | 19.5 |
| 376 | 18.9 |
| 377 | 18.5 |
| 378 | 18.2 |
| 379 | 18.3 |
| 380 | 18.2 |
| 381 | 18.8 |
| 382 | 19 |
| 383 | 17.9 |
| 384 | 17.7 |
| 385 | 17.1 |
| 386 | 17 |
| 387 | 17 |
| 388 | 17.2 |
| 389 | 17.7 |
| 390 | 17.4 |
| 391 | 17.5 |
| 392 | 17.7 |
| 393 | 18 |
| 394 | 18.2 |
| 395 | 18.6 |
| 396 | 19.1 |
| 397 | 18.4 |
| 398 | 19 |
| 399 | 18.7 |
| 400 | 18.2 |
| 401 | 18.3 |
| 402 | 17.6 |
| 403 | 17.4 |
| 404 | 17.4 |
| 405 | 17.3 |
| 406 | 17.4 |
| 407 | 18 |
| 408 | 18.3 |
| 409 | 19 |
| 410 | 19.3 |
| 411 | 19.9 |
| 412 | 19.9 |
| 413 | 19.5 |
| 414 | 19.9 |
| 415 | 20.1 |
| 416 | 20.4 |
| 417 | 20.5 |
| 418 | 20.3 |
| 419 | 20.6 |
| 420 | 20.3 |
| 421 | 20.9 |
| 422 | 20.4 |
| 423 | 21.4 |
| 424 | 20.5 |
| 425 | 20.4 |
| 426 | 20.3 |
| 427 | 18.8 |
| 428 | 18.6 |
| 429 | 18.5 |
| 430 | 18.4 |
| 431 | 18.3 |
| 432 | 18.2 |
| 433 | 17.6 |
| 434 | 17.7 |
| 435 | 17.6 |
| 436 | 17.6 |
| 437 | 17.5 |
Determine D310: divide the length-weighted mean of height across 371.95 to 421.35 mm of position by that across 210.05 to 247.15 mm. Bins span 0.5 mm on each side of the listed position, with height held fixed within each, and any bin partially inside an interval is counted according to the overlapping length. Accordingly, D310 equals 1.70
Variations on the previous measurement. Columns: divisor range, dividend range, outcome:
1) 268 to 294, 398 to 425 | 1.35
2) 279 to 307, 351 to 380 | 1.26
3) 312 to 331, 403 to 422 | 1.26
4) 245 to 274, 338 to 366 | 1.48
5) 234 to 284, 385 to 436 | 1.50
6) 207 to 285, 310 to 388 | 1.44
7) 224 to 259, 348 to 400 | 1.56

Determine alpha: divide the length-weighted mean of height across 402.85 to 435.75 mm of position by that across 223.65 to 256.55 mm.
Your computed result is 1.66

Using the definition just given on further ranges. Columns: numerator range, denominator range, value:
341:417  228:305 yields 1.42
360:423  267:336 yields 1.28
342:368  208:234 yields 1.72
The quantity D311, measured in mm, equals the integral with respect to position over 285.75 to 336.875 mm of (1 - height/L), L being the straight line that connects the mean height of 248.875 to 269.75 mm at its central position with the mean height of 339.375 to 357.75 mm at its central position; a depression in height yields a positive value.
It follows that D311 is 2.9 mm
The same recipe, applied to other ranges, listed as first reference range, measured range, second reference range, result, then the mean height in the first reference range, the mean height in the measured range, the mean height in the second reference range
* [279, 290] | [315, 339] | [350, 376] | 1.2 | 15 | 15.9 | 18.2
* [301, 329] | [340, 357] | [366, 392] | -2.0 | 14.7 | 18.3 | 18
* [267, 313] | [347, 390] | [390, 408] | -3.2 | 14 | 18.1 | 18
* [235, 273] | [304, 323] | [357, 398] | 0.8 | 12.1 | 14.3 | 18.1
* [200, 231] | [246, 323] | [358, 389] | 1.4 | 10.7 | 13.7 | 18.1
